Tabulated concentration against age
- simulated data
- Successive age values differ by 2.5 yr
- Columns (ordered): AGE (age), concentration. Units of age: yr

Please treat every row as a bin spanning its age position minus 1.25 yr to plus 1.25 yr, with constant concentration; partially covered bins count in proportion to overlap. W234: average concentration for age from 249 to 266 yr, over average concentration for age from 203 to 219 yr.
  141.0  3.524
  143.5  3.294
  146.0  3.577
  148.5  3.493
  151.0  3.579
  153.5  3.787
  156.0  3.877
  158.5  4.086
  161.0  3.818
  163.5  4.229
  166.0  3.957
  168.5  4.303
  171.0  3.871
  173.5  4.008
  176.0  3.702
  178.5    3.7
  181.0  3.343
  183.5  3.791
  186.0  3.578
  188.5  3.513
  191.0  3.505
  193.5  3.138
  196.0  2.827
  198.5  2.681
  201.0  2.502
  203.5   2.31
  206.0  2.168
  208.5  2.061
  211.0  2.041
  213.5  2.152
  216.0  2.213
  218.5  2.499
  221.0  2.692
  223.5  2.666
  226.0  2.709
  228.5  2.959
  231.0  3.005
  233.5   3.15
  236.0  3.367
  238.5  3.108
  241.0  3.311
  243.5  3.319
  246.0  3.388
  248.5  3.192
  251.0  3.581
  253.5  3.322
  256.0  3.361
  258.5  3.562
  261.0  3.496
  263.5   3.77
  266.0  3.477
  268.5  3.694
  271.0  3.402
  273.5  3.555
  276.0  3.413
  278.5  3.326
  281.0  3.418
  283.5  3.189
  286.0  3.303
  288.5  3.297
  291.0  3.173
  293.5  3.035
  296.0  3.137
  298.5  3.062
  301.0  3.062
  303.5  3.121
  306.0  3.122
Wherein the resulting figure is 1.6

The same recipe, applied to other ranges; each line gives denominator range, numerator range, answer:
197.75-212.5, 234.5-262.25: 1.48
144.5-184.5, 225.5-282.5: 0.88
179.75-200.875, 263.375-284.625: 1.06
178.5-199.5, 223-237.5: 0.90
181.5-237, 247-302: 1.20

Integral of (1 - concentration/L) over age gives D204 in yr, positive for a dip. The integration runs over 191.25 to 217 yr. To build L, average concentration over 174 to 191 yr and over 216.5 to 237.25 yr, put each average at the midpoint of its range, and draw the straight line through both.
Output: 6.36 yr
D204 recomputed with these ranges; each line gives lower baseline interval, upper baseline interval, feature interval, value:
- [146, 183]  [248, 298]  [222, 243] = 3.0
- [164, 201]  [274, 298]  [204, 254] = 8.5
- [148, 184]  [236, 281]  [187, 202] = 2.7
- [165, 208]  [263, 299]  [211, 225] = 3.9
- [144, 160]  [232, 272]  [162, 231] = 9.7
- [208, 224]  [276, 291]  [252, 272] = -3.5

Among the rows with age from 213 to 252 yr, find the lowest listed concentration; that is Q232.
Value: 2.152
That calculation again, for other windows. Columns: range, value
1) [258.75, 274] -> 3.402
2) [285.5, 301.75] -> 3.035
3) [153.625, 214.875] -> 2.041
